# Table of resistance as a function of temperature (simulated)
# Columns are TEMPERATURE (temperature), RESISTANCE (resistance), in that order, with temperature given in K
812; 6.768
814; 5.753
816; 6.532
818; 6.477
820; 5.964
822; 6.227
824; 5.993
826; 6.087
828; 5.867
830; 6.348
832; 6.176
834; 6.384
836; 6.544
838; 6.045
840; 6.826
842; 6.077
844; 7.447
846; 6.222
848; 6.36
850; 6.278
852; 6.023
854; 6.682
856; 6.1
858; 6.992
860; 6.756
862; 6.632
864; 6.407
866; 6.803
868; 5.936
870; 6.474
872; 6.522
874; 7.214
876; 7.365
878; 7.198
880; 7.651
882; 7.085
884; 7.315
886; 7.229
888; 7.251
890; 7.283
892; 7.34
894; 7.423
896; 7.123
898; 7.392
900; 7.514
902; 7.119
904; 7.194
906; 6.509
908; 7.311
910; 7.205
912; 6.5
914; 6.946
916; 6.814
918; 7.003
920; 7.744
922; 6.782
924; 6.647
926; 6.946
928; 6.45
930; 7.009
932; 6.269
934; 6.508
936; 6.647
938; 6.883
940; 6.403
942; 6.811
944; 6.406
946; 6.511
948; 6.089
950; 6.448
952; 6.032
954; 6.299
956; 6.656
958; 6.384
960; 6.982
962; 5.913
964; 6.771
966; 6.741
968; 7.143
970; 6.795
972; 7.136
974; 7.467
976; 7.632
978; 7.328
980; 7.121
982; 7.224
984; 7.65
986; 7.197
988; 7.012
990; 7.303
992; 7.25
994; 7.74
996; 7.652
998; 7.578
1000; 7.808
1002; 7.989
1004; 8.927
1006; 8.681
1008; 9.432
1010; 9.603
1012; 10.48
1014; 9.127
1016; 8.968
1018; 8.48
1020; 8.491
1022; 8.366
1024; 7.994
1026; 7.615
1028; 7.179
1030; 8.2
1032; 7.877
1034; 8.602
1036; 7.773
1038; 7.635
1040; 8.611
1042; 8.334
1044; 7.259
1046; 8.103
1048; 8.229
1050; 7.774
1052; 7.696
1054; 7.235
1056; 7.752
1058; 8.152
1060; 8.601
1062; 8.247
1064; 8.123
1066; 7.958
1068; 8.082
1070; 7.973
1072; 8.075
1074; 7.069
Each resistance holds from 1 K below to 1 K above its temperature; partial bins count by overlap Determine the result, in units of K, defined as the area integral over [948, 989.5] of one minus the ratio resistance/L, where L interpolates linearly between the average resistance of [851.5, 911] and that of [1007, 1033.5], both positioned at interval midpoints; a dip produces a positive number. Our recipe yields 5.82 K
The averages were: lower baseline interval 6.98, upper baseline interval 8.6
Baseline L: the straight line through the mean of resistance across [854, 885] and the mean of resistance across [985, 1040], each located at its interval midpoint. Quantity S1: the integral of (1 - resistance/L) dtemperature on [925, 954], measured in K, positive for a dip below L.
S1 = 3.8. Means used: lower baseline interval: 6.83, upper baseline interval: 8.19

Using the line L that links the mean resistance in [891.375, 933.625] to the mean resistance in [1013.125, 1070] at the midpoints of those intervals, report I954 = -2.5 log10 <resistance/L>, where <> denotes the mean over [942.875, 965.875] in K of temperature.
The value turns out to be 0.147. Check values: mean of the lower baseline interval 7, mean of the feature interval 6.42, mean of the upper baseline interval 8.08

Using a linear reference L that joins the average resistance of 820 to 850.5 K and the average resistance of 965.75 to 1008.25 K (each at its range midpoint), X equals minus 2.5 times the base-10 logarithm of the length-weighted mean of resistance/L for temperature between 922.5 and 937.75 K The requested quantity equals 0.07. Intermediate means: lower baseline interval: 6.31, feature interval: 6.66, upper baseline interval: 7.56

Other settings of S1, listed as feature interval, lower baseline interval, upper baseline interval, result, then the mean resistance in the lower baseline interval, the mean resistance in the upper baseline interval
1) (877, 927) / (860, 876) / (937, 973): -4.0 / 6.63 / 6.58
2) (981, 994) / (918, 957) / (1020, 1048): 0.0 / 6.62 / 7.99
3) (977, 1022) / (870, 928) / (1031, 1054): -2.5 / 7.11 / 7.96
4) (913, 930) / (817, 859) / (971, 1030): 0.7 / 6.34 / 8.02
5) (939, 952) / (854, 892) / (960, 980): 1.0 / 6.91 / 7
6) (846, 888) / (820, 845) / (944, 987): -1.9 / 6.32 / 6.82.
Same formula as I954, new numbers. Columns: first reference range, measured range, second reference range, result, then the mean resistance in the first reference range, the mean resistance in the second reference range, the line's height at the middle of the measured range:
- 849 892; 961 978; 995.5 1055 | 0.115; 6.83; 8.26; 7.75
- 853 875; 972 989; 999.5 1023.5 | 0.148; 6.59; 8.87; 8.39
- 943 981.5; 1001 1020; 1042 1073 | -0.224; 6.74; 7.96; 7.36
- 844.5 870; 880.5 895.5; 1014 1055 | -0.086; 6.45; 8.05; 6.73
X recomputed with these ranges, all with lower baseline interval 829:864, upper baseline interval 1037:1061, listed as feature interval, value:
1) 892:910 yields -0.05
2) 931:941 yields 0.09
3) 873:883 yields -0.09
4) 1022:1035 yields -0.02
